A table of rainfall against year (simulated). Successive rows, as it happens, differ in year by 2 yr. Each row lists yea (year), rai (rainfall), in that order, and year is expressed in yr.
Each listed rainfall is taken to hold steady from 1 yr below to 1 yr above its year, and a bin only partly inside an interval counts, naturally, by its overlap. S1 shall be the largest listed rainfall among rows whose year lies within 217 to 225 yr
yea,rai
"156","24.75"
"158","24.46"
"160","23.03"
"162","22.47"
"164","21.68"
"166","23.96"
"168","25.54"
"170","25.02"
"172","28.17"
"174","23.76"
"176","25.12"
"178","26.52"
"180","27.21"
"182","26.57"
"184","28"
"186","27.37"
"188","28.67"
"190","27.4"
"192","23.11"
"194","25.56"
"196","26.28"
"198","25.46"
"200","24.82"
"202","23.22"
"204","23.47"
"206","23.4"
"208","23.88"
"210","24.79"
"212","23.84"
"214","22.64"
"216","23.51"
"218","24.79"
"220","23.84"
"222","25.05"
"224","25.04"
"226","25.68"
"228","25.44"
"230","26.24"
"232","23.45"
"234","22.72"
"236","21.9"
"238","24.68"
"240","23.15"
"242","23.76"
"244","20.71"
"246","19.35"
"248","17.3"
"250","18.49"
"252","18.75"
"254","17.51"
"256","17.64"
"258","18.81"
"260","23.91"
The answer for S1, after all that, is 25.05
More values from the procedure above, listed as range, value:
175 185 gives 28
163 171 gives 25.54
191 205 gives 26.28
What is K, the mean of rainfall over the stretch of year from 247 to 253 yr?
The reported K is 18.2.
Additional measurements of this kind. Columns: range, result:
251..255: 18.1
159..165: 22.4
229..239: 23.8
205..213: 24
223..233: 25.2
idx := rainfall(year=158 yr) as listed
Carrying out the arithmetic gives 24.46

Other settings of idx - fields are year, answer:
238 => 24.68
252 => 18.75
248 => 17.3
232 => 23.45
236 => 21.9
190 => 27.4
